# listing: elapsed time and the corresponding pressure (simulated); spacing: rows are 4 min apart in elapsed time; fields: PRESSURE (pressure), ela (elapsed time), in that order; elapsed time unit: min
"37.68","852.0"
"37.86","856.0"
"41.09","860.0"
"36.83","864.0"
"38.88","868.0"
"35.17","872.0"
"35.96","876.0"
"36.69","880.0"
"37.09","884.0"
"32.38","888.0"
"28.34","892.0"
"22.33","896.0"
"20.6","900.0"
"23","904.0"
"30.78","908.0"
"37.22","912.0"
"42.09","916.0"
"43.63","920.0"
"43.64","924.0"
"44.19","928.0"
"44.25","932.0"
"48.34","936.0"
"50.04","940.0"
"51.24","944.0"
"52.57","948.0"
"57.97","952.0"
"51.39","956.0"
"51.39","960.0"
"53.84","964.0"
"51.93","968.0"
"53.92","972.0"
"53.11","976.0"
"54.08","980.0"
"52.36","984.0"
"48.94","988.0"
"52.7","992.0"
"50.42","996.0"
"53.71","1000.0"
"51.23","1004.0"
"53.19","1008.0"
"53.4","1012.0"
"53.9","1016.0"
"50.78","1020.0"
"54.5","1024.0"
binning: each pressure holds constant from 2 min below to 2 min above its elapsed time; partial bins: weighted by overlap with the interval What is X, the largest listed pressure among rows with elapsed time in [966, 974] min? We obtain 53.92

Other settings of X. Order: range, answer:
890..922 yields 43.63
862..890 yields 38.88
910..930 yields 44.19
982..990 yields 52.36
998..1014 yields 53.71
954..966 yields 53.84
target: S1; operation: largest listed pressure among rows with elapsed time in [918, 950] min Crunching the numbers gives 52.57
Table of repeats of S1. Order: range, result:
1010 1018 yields 53.9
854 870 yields 41.09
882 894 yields 37.09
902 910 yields 30.78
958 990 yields 54.08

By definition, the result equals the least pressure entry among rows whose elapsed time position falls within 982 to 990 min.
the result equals 48.94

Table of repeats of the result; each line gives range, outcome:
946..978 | 51.39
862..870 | 36.83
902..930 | 23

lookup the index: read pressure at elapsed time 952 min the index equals 57.97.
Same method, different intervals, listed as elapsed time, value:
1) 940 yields 50.04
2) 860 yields 41.09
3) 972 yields 53.92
